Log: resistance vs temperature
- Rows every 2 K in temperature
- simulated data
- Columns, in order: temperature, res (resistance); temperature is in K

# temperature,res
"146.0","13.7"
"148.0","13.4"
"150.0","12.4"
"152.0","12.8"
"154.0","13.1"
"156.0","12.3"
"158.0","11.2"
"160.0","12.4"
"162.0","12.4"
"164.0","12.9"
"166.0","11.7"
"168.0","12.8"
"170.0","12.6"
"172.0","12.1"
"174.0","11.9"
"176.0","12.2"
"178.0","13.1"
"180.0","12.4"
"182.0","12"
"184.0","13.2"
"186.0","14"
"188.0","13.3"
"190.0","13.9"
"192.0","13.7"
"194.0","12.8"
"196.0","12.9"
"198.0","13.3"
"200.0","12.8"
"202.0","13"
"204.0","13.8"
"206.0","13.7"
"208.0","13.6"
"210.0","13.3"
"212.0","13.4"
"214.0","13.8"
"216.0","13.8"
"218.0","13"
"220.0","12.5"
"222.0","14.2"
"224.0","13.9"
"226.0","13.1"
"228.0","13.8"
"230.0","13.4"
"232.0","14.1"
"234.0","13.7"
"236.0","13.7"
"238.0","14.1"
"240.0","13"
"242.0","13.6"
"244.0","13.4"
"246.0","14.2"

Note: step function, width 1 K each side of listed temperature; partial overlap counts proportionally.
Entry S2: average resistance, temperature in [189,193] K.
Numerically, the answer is 13.8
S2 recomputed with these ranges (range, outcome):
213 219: 13.5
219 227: 13.4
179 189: 13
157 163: 12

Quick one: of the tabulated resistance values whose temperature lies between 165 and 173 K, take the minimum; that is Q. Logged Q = 11.7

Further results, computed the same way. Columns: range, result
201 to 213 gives 13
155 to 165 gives 11.2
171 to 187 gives 11.9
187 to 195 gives 12.8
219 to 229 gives 12.5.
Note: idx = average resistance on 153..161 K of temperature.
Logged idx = 12.2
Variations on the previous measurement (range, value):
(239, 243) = 13.3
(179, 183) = 12.2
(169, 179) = 12.4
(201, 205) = 13.4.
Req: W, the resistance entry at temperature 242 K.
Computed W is 13.6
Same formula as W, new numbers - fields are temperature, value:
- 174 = 11.9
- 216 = 13.8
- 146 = 13.7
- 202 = 13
